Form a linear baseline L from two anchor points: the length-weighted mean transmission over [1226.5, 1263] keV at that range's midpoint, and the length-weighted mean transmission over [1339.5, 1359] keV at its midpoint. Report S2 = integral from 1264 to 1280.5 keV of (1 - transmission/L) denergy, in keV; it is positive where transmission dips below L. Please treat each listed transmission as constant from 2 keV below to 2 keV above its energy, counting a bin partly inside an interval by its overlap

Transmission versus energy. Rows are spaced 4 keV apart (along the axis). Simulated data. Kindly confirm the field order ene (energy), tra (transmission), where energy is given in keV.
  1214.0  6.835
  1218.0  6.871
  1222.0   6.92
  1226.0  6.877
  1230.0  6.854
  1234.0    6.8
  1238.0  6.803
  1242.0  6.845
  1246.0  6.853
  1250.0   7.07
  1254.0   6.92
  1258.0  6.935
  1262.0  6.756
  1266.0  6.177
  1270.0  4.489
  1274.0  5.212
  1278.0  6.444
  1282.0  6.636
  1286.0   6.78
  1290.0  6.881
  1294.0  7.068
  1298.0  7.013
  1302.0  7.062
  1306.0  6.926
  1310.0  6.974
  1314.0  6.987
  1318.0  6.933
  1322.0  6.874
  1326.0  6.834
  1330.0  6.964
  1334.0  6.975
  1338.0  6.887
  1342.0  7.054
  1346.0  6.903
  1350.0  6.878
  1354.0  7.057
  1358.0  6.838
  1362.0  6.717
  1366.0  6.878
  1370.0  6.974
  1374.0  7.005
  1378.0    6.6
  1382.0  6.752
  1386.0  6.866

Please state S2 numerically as 3.1 keV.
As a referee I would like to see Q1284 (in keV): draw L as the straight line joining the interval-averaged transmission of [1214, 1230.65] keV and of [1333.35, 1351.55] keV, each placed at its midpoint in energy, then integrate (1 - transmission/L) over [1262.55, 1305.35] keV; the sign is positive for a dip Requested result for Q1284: 3.1 keV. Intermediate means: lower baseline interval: 6.88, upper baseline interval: 6.94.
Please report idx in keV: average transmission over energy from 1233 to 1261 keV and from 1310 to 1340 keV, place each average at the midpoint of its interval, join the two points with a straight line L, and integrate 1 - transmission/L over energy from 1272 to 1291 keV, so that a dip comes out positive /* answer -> 1.5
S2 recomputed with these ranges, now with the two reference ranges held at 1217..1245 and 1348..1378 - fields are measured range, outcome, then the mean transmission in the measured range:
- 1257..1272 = 1.81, 6.03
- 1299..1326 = -0.31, 6.95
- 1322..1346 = -0.19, 6.93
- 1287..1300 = -0.20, 6.97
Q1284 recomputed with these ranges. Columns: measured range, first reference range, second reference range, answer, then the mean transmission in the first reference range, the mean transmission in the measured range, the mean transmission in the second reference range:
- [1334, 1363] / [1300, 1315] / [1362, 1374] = 0.1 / 6.99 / 6.92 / 6.9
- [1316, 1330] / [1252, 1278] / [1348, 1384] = -0.8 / 6.11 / 6.89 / 6.86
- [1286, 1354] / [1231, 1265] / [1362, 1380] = -1.0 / 6.85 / 6.95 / 6.85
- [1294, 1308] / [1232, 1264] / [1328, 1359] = -0.2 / 6.87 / 7.01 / 6.95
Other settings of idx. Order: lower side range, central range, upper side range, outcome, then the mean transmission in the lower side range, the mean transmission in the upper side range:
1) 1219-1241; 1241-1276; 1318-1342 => 2.7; 6.85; 6.92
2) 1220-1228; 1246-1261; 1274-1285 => -0.8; 6.9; 6.32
